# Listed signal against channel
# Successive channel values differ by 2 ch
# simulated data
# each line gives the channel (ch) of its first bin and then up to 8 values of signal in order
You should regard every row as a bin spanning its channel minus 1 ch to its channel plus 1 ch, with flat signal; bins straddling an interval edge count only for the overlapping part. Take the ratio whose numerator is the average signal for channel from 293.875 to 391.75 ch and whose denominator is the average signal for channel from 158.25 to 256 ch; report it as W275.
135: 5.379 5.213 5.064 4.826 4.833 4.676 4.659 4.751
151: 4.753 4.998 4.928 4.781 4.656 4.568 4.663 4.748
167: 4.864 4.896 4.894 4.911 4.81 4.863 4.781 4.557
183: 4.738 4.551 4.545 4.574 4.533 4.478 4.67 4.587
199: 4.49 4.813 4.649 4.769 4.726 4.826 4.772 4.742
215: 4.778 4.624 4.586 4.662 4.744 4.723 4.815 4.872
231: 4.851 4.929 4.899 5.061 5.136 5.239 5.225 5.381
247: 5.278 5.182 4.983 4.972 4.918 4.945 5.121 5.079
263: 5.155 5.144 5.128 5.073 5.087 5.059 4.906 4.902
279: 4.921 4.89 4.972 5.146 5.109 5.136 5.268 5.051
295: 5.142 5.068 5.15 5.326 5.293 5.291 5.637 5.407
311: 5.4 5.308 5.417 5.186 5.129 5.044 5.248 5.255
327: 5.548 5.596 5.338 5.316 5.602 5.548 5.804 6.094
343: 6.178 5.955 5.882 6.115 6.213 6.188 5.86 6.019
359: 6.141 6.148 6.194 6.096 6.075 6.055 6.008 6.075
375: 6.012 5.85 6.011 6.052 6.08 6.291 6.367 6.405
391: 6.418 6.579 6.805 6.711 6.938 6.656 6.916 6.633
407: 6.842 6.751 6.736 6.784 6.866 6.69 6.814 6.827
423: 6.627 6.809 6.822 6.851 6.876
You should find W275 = 1.2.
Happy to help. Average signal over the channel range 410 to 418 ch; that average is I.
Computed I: 6.77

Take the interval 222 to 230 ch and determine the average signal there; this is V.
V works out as 4.79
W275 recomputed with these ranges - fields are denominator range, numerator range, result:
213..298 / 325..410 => 1.23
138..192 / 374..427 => 1.38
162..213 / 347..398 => 1.31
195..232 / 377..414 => 1.38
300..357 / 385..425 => 1.20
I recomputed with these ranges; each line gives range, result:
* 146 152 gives 4.72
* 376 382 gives 5.97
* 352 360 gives 6.05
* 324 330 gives 5.47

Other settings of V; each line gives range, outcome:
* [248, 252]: 5.08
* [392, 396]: 6.69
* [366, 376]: 6.04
